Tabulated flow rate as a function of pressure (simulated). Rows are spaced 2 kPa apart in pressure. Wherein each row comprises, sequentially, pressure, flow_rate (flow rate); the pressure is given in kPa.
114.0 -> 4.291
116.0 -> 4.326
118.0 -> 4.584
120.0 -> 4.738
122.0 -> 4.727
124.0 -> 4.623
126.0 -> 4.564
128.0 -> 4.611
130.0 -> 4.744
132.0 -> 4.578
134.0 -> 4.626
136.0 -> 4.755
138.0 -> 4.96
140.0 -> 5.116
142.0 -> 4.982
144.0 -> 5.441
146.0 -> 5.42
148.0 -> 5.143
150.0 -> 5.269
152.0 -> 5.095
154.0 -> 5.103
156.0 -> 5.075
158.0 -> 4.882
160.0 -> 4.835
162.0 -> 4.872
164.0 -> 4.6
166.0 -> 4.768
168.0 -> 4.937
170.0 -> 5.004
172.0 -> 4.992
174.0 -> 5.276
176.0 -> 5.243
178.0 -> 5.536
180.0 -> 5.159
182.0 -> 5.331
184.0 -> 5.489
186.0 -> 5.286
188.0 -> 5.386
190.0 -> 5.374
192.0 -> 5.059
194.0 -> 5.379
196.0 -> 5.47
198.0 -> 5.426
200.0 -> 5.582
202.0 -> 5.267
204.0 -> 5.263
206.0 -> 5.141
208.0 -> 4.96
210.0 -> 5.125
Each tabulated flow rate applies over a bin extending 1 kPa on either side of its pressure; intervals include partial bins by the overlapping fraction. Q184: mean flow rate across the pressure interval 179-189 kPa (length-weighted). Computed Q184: 5.33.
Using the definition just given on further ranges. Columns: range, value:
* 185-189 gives 5.34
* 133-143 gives 4.89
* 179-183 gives 5.25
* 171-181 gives 5.24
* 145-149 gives 5.28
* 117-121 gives 4.66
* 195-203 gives 5.44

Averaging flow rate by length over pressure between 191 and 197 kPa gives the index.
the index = 5.3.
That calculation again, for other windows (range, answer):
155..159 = 4.98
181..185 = 5.41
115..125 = 4.6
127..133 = 4.64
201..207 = 5.22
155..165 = 4.85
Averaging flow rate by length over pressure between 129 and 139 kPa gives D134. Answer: 4.73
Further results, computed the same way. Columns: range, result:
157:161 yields 4.86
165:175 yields 5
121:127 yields 4.64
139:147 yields 5.24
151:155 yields 5.1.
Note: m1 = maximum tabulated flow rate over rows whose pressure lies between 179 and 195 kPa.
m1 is 5.489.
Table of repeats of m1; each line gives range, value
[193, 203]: 5.582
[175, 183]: 5.536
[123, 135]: 4.744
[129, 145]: 5.441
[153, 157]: 5.103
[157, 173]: 5.004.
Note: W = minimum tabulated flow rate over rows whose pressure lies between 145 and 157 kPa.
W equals 5.075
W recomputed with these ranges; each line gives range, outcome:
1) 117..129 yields 4.564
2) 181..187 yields 5.286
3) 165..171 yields 4.768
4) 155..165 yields 4.6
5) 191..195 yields 5.059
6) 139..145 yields 4.982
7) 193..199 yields 5.379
